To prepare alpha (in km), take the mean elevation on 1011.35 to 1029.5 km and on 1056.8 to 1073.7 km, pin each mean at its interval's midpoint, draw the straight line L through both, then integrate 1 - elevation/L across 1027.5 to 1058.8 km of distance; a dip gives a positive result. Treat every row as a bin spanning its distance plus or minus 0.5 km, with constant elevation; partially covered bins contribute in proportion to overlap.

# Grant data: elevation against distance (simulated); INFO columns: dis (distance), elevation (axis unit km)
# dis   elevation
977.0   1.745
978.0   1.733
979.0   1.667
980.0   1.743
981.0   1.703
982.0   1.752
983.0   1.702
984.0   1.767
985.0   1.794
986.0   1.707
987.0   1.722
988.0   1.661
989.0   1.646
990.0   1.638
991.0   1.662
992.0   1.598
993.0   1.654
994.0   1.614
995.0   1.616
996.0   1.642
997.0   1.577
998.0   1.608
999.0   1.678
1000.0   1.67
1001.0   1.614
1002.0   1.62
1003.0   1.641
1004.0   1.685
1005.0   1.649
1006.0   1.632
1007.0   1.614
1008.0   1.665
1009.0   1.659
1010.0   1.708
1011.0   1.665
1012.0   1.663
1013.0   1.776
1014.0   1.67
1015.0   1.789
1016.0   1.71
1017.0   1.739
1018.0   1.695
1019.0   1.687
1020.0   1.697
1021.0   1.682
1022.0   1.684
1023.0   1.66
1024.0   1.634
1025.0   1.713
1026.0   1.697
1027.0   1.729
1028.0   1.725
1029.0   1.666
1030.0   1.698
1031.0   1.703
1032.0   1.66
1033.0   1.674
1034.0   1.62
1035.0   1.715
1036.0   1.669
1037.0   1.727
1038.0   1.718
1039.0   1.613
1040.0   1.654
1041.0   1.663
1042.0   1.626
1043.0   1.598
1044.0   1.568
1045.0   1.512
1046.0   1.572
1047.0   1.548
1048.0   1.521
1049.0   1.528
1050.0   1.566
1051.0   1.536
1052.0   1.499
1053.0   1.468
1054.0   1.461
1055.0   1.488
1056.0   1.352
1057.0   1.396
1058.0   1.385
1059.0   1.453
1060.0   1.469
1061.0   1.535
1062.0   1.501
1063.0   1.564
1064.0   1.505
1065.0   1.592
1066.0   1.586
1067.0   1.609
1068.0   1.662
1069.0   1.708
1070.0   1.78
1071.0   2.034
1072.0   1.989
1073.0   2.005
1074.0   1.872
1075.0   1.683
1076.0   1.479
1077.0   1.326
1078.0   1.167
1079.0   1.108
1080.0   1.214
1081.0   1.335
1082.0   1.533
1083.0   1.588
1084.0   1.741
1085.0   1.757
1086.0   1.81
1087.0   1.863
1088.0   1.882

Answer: 1.6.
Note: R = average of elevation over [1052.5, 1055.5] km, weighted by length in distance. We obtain 1.47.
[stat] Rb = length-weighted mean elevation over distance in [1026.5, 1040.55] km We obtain 1.68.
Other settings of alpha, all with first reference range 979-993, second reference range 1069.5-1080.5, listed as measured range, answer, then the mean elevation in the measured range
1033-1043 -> -0.13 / 1.66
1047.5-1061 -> 1.27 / 1.47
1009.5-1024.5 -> -0.29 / 1.7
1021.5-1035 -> -0.24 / 1.68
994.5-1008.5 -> 0.37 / 1.64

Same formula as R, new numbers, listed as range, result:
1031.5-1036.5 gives 1.67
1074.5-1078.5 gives 1.41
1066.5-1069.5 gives 1.66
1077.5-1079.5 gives 1.14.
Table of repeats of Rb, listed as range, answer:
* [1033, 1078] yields 1.6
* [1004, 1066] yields 1.62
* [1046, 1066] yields 1.5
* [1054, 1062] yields 1.44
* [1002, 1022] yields 1.68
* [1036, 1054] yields 1.58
